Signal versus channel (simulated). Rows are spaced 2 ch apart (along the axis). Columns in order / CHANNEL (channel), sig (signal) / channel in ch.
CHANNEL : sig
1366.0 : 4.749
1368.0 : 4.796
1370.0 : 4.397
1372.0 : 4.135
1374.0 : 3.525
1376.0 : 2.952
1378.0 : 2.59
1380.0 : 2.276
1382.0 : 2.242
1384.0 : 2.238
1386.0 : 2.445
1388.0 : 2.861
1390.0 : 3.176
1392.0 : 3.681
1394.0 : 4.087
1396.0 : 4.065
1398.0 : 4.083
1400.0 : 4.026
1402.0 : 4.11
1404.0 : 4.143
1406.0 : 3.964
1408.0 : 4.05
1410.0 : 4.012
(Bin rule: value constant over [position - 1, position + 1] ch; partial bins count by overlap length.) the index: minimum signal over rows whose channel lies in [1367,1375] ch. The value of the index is 3.525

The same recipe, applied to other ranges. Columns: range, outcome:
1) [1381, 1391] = 2.238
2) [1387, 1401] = 2.861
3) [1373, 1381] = 2.276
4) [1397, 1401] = 4.026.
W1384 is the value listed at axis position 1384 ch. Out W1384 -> 2.238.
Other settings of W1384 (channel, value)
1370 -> 4.397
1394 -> 4.087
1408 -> 4.05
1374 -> 3.525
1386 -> 2.445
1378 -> 2.59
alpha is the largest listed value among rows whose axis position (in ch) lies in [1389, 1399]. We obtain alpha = 4.087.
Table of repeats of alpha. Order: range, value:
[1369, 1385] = 4.397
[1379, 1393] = 3.681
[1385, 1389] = 2.861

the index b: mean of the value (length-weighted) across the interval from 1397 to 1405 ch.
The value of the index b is 4.09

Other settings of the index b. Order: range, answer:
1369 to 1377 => 3.75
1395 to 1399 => 4.07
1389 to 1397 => 3.75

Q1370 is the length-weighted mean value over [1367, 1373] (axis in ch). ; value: 4.44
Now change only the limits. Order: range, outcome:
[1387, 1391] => 3.02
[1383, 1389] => 2.51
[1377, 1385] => 2.34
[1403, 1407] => 4.05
